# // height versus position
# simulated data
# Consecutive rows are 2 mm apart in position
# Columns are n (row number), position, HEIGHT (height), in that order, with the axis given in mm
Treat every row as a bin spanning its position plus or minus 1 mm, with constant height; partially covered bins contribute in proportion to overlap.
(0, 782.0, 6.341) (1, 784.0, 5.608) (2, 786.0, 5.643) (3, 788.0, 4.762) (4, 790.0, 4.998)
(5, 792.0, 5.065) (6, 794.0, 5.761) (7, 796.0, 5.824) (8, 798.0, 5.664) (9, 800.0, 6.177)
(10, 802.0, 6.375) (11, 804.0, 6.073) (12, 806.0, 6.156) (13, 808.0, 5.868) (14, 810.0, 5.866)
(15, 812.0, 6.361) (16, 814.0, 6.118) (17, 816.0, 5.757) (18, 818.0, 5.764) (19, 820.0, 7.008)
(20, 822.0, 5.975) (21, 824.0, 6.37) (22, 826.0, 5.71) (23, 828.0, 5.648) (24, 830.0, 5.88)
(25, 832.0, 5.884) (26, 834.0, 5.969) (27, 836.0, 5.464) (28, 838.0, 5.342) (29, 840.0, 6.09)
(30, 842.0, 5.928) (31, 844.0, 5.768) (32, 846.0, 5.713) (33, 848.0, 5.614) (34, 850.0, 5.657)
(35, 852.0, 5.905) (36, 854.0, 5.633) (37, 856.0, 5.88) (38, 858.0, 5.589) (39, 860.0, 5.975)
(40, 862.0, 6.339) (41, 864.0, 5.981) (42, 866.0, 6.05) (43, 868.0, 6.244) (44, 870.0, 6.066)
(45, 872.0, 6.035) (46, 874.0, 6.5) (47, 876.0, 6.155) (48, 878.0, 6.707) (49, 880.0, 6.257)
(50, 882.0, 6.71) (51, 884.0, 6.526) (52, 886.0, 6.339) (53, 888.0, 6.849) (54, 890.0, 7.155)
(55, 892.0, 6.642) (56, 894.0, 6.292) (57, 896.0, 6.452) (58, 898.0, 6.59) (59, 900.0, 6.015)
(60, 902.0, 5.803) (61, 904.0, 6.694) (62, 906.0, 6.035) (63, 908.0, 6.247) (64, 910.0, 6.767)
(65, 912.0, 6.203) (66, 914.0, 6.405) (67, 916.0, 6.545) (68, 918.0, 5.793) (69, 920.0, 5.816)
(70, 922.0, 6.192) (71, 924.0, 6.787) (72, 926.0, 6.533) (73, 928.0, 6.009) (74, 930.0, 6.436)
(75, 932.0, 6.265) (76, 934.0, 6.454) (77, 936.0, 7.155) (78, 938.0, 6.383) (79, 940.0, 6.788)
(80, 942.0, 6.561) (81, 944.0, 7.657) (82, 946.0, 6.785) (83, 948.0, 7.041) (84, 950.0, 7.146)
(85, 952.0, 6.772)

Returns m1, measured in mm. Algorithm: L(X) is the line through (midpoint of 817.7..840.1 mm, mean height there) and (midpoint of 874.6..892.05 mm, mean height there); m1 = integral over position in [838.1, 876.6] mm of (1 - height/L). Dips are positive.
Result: 2.1 mm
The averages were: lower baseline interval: 5.92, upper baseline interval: 6.59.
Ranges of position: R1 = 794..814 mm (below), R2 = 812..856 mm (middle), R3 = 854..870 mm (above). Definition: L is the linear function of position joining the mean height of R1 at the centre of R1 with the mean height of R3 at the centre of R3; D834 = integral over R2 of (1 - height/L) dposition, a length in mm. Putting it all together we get 1.0 mm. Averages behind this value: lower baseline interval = 6.03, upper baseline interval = 5.99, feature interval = 5.88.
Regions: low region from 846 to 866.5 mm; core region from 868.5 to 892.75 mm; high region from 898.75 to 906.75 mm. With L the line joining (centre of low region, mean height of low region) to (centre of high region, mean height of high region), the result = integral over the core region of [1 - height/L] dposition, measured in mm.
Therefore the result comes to -1.93 mm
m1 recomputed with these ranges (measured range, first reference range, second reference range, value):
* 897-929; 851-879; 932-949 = 1.3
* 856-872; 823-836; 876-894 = 0.8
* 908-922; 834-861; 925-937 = 0.2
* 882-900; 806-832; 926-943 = -0.7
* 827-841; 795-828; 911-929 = 0.8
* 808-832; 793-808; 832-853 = -0.6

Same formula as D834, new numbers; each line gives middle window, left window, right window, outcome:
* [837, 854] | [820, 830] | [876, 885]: 1.3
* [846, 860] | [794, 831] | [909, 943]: 1.0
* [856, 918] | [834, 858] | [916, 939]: -2.9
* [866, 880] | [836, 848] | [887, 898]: 0.1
